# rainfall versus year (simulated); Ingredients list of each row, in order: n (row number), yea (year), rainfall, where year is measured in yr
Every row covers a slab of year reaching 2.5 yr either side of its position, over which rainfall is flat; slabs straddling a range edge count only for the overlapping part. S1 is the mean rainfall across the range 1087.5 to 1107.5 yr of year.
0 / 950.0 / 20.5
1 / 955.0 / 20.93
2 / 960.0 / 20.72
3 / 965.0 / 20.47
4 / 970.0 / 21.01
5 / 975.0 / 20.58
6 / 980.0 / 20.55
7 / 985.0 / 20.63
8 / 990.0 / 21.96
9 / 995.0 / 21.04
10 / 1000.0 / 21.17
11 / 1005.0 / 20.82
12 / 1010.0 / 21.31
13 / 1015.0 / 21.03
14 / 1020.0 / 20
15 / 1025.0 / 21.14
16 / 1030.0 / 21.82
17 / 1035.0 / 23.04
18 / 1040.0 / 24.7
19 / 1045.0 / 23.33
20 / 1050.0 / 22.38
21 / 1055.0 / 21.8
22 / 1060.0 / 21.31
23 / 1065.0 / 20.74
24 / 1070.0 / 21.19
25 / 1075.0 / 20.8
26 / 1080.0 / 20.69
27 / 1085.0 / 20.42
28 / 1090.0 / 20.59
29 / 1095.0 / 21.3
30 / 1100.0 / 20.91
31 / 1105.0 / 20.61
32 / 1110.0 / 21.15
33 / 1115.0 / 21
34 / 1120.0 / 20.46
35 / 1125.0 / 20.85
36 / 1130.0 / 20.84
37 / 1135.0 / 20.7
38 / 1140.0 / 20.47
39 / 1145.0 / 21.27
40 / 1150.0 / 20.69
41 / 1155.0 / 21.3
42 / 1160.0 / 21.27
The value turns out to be 20.9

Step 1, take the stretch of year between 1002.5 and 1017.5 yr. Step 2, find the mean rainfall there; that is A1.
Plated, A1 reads 21.1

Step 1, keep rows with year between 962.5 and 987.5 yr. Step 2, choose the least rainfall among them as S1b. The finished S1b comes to 20.47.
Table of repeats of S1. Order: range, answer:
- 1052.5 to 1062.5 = 21.6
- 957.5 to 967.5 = 20.6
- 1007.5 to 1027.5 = 20.9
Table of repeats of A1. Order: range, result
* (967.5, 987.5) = 20.7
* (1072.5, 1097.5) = 20.8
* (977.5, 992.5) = 21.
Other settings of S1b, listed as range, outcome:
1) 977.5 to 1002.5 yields 20.55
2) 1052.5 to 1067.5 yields 20.74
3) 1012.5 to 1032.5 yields 20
